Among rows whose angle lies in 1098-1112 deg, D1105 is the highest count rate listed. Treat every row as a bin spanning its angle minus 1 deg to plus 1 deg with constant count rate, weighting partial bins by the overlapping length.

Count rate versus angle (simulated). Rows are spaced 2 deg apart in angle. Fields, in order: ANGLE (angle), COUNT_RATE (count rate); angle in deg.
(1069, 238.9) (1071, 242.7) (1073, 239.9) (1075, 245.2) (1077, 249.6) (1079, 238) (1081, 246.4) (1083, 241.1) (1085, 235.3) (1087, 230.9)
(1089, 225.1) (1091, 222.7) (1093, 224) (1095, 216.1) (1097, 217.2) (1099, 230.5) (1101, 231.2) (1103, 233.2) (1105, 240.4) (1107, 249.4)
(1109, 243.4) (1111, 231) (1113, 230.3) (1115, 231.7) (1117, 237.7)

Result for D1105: 249.4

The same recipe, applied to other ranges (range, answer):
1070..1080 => 249.6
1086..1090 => 230.9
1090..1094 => 224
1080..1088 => 246.4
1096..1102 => 231.2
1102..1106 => 240.4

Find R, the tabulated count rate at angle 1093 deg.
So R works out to 224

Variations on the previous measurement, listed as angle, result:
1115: 231.7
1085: 235.3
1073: 239.9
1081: 246.4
